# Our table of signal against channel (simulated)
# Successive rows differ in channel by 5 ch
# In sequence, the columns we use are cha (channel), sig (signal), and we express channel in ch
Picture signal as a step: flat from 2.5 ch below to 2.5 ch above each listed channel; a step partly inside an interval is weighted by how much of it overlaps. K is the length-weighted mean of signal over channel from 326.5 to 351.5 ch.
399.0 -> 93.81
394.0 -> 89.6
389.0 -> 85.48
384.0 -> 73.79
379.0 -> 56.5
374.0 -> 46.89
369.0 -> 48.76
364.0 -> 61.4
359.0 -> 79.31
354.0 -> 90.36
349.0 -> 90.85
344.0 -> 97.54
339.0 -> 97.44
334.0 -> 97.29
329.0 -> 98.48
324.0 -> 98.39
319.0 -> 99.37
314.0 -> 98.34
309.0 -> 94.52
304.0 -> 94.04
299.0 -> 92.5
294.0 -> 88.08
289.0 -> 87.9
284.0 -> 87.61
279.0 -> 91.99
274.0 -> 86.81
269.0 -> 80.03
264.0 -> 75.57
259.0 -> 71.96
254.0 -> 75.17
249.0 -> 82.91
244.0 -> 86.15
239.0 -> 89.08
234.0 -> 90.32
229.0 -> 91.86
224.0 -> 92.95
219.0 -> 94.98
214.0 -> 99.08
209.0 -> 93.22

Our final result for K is 96.3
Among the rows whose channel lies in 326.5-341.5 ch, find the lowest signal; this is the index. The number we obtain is 97.29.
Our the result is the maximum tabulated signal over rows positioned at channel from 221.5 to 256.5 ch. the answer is 92.95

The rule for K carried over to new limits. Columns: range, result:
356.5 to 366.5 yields 70.4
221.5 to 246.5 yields 90.1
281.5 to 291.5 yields 87.8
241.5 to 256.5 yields 81.4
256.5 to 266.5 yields 73.8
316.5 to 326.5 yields 98.9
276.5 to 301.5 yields 89.6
